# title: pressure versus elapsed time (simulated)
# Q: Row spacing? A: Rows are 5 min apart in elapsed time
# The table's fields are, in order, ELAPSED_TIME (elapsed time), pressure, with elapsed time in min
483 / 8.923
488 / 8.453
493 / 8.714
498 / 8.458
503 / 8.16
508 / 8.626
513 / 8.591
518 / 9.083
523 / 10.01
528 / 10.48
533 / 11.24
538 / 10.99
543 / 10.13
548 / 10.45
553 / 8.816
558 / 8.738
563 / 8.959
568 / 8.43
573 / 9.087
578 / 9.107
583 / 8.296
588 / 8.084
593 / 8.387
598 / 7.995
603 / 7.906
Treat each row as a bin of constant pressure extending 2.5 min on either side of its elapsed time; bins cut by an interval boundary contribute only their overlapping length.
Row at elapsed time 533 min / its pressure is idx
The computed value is 11.24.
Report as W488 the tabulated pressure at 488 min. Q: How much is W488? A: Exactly 8.453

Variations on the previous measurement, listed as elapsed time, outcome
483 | 8.923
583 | 8.296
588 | 8.084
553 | 8.816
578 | 9.107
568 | 8.43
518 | 9.083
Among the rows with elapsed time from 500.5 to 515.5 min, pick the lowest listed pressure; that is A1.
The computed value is 8.16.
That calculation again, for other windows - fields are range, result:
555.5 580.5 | 8.43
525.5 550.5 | 10.13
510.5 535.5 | 8.591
